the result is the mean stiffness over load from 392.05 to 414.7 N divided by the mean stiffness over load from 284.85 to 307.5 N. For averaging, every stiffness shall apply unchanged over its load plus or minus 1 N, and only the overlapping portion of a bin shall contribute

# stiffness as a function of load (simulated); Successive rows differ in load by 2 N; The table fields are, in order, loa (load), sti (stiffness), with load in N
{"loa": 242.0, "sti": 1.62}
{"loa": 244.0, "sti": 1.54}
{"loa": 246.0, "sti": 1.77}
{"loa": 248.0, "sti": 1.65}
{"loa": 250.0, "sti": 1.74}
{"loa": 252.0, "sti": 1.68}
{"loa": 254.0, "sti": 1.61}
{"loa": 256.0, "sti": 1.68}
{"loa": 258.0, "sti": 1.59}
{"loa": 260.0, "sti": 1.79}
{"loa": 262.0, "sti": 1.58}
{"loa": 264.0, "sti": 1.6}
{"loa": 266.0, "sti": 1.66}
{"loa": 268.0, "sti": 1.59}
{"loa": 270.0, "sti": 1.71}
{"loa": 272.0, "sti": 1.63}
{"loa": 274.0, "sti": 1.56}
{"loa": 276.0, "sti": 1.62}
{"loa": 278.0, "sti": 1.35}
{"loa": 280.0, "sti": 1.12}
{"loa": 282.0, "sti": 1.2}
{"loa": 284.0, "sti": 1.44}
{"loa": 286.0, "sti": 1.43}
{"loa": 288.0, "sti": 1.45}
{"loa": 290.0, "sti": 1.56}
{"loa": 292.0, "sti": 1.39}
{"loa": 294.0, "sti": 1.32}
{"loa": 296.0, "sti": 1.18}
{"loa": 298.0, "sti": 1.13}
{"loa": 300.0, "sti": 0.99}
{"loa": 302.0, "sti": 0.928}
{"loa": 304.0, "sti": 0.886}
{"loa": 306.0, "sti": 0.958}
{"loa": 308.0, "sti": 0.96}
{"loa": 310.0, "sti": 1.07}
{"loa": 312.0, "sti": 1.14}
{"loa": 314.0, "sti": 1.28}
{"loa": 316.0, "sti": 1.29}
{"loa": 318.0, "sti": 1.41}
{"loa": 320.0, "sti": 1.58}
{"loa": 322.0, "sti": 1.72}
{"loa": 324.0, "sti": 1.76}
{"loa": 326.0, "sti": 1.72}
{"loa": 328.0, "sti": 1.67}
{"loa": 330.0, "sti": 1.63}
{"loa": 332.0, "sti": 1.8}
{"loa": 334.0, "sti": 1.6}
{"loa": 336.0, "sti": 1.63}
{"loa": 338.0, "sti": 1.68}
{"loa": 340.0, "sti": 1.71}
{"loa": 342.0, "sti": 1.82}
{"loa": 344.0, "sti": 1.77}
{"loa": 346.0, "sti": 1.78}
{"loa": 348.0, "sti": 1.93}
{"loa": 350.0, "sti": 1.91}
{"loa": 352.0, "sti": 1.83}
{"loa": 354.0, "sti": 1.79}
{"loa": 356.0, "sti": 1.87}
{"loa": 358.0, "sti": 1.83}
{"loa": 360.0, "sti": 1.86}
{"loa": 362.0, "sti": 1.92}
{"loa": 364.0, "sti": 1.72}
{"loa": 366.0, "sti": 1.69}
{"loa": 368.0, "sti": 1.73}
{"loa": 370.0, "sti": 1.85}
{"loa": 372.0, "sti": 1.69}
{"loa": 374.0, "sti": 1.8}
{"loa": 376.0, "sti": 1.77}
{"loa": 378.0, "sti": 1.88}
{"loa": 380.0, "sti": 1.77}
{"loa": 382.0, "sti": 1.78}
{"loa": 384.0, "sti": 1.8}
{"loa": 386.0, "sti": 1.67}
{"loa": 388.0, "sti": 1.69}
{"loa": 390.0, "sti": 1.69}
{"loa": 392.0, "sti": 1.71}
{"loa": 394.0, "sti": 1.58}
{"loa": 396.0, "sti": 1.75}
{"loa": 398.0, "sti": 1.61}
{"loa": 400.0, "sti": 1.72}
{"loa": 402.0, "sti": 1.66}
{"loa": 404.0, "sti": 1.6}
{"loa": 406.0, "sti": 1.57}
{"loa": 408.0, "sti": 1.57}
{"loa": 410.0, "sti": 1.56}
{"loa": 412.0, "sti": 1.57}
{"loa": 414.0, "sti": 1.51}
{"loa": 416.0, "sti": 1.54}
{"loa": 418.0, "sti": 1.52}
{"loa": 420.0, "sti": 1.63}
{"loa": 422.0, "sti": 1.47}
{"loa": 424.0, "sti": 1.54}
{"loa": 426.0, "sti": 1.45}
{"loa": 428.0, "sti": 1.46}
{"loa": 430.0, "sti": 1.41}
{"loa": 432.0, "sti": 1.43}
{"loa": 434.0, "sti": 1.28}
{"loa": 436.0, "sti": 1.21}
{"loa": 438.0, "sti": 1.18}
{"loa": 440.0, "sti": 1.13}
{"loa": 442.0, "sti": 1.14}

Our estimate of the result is 1.35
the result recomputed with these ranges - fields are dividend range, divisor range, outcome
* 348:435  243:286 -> 1.06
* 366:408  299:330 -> 1.32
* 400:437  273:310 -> 1.21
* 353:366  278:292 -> 1.33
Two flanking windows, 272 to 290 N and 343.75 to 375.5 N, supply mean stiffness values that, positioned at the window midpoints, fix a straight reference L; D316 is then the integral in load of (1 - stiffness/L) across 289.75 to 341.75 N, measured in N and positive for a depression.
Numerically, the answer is 6.9 N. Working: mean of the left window 1.42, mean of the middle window 1.39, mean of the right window 1.81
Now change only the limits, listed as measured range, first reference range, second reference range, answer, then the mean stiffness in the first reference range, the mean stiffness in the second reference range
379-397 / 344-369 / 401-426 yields -0.4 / 1.82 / 1.56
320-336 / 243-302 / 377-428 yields -1.4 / 1.49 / 1.63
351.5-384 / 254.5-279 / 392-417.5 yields -3.8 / 1.61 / 1.61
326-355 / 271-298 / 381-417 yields -4.5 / 1.39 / 1.64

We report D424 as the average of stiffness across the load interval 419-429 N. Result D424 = 1.51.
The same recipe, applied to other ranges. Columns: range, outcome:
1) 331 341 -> 1.68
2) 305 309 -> 0.959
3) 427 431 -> 1.44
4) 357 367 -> 1.8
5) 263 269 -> 1.62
